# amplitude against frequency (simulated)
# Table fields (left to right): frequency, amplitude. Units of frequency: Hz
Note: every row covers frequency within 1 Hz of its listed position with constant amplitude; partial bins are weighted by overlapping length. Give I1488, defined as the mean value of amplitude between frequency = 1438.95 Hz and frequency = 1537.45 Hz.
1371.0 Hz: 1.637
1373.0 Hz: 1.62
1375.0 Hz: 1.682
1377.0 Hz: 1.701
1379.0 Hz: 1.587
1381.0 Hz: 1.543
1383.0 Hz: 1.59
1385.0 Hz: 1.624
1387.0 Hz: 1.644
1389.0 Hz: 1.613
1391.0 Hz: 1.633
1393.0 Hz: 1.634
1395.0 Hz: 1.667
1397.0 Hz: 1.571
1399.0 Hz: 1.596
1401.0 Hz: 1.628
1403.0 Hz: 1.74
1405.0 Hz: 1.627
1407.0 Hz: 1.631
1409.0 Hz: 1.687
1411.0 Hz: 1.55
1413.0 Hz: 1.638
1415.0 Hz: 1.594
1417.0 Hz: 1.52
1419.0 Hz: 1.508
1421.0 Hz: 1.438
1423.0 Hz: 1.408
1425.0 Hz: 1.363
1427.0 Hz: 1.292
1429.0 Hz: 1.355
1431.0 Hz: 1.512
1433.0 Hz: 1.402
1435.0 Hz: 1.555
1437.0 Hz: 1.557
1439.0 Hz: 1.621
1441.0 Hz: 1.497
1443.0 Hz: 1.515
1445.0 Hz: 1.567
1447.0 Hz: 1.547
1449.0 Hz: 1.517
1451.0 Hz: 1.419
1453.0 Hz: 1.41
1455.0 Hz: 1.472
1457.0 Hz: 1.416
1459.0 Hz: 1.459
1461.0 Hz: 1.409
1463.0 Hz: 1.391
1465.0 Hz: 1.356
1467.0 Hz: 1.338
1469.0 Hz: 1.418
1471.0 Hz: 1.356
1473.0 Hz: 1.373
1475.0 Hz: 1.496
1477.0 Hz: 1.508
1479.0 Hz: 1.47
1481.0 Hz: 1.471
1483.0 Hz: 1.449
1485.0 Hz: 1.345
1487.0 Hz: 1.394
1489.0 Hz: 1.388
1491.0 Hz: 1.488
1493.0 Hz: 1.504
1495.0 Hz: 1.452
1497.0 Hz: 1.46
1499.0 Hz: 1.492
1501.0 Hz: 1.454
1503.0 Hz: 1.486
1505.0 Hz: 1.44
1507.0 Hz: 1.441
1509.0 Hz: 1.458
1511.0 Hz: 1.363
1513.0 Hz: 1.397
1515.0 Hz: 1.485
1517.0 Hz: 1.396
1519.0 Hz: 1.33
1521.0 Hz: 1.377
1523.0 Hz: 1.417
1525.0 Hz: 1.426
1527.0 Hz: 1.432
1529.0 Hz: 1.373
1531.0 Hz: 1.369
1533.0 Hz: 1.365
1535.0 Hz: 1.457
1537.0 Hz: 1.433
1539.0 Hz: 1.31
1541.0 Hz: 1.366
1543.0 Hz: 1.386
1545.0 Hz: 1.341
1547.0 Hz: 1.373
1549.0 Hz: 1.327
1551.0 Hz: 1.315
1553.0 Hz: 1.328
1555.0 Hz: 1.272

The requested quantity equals 1.44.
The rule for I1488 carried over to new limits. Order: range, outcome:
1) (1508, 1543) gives 1.4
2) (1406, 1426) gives 1.53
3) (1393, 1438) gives 1.54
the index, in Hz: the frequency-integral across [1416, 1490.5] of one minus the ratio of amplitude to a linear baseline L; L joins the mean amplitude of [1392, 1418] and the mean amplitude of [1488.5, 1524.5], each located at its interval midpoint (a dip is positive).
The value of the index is 4.2 Hz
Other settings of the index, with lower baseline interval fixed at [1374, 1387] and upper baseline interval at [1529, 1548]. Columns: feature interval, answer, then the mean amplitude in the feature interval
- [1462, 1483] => 0.9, 1.42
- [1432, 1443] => 0.1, 1.53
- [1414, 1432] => 1.3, 1.44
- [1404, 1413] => -0.3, 1.63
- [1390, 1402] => -0.2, 1.62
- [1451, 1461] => 0.5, 1.43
